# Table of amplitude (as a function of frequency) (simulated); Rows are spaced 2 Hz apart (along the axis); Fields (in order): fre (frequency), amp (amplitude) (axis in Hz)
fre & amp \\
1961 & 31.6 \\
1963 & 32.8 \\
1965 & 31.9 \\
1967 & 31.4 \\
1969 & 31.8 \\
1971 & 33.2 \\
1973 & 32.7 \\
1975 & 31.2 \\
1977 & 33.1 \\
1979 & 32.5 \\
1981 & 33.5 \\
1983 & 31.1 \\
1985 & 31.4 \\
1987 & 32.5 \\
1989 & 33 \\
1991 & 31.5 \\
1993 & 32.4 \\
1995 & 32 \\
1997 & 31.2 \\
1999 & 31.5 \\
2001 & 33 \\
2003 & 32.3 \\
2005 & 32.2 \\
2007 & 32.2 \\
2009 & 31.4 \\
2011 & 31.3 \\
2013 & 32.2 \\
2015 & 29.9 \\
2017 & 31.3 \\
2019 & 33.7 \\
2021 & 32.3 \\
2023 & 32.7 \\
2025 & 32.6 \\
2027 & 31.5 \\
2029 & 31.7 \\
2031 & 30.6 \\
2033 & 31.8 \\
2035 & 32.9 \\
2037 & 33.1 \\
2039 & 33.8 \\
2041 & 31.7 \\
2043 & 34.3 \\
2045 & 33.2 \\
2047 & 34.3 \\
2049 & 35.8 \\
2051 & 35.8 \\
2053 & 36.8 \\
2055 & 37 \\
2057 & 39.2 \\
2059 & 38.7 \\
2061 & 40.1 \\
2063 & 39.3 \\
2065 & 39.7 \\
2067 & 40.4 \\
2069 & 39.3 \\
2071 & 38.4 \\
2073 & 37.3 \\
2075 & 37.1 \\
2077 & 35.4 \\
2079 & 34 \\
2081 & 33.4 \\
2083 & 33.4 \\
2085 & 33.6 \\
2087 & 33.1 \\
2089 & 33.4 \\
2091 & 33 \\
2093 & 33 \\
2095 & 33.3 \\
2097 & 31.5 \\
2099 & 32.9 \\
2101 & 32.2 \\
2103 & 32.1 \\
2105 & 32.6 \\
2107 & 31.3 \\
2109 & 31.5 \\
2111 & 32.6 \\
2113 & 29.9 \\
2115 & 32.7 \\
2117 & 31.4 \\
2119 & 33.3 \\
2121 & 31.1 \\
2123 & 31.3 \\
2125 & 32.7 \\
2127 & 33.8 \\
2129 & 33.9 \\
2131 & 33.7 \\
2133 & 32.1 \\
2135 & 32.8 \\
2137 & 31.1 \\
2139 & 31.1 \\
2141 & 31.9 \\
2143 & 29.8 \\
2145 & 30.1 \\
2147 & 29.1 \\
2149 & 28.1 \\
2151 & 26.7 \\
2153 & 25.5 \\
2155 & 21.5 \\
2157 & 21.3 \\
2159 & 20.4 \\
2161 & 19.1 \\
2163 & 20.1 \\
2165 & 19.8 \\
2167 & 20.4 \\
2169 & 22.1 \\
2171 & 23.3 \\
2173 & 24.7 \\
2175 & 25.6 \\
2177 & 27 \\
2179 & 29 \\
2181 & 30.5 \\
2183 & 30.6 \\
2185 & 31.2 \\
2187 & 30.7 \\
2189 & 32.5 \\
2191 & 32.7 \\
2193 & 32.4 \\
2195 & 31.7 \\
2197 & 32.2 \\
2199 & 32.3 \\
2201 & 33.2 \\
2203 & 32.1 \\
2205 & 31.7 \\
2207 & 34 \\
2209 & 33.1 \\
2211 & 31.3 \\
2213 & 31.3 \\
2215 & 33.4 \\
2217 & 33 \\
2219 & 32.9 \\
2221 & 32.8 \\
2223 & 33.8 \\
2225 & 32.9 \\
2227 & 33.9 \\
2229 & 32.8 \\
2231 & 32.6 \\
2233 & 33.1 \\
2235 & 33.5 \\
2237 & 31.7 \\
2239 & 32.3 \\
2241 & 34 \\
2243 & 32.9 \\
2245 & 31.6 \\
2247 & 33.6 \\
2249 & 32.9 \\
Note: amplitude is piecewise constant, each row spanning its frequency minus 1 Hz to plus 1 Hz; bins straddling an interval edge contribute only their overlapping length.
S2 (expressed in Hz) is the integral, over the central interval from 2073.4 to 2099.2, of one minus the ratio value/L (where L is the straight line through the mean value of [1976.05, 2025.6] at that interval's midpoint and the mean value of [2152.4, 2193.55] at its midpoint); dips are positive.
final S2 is -4.3 Hz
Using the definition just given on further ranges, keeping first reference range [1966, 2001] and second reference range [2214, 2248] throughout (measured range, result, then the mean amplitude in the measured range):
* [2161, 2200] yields 6.2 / 27.6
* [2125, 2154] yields 1.7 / 30.8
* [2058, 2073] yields -3.2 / 39.3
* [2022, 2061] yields -2.3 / 34.2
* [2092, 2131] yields 0.3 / 32.3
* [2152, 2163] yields 3.8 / 21.4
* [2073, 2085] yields -0.9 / 34.8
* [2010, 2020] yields 0.2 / 31.7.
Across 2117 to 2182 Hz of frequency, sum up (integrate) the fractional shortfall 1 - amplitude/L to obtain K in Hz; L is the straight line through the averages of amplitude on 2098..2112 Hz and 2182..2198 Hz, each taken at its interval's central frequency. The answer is 8.8 Hz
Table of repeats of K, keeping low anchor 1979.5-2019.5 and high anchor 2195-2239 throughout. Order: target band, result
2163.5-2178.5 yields 4.24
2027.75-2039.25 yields -0.04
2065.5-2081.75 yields -2.44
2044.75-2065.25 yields -3.29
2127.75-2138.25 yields -0.09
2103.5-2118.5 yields 0.26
